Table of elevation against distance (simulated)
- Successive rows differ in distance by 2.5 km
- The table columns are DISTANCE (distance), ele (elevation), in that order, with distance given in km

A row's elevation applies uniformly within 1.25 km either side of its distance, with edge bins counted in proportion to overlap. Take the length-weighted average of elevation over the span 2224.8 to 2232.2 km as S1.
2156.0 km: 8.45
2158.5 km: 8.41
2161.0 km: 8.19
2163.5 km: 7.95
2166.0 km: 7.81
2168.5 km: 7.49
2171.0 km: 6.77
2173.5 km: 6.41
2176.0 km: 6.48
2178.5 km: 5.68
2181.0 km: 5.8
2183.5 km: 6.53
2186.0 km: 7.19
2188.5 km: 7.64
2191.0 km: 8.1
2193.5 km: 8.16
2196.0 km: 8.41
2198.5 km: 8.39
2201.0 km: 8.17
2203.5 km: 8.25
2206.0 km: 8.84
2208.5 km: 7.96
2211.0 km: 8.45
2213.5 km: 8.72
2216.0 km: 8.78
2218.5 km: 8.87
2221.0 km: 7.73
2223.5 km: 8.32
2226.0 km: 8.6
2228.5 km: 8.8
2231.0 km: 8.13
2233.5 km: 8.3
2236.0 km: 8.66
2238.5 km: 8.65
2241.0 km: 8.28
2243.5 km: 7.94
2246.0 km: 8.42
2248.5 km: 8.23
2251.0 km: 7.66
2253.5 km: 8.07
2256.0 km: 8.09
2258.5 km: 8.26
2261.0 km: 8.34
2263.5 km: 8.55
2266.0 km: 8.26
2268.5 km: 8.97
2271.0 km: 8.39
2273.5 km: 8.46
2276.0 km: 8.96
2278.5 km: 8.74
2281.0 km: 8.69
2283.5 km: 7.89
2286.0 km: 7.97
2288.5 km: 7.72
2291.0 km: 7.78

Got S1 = 8.51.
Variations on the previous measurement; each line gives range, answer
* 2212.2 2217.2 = 8.75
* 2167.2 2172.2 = 7.14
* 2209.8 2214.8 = 8.59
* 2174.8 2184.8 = 6.13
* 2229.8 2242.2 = 8.41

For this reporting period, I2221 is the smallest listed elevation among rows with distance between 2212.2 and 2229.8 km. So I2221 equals 7.73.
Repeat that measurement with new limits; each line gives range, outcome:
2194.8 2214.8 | 7.96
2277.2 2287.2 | 7.89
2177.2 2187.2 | 5.68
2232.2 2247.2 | 7.94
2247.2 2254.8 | 7.66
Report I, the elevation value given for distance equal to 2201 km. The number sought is 8.17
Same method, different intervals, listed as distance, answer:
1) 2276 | 8.96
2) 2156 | 8.45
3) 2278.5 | 8.74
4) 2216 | 8.78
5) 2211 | 8.45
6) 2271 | 8.39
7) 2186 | 7.19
